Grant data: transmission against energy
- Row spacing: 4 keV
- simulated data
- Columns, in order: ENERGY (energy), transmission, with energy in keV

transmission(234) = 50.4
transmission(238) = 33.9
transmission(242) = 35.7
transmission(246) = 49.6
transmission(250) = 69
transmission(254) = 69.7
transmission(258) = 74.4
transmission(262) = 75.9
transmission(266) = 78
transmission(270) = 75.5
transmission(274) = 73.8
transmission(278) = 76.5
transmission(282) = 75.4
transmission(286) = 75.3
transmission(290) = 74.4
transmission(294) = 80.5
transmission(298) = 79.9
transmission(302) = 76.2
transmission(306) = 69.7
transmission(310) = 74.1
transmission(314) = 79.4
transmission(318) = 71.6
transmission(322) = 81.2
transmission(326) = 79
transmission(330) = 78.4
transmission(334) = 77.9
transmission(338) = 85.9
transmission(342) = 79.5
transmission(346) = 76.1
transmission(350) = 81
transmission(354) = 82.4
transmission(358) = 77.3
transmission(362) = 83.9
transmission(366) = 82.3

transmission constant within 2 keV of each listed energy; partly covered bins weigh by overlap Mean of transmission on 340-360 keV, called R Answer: 79.3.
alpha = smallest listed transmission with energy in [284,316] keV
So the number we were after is 69.7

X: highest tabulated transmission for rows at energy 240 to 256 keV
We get 69.7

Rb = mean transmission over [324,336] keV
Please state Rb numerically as 78.4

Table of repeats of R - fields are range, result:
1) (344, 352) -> 78.5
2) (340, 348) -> 77.8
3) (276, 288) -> 75.7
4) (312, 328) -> 77.8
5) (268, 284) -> 75.3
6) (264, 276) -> 75.8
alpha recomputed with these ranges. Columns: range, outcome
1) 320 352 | 76.1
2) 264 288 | 73.8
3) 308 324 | 71.6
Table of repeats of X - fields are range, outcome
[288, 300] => 80.5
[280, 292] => 75.4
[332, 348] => 85.9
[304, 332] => 81.2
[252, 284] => 78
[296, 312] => 79.9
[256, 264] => 75.9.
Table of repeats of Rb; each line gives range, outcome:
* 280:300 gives 77.1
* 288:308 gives 76.1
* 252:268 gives 74.5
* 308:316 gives 76.8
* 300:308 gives 73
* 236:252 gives 47.1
